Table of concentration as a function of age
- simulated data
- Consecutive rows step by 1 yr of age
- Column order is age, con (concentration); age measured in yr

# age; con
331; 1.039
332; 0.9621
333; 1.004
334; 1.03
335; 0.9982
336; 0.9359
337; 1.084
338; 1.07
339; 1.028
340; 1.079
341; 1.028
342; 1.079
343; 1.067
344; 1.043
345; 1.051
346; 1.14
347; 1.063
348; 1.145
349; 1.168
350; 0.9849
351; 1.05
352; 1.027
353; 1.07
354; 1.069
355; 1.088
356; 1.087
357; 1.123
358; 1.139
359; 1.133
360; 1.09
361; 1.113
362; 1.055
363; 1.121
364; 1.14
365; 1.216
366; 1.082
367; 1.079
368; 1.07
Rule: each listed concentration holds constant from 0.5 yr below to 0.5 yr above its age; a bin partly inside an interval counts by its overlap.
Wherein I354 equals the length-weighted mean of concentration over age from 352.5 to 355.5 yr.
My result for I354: 1.08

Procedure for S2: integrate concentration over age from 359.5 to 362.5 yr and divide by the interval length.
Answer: 1.09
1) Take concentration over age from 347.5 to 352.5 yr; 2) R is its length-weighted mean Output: 1.07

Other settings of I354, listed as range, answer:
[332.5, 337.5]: 1.01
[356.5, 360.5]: 1.12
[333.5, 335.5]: 1.01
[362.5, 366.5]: 1.14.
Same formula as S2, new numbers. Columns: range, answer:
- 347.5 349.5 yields 1.16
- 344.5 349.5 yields 1.11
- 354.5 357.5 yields 1.1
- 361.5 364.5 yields 1.11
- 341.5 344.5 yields 1.06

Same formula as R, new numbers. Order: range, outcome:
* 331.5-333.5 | 0.983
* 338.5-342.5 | 1.05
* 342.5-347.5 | 1.07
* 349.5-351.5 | 1.02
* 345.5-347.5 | 1.1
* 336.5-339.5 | 1.06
